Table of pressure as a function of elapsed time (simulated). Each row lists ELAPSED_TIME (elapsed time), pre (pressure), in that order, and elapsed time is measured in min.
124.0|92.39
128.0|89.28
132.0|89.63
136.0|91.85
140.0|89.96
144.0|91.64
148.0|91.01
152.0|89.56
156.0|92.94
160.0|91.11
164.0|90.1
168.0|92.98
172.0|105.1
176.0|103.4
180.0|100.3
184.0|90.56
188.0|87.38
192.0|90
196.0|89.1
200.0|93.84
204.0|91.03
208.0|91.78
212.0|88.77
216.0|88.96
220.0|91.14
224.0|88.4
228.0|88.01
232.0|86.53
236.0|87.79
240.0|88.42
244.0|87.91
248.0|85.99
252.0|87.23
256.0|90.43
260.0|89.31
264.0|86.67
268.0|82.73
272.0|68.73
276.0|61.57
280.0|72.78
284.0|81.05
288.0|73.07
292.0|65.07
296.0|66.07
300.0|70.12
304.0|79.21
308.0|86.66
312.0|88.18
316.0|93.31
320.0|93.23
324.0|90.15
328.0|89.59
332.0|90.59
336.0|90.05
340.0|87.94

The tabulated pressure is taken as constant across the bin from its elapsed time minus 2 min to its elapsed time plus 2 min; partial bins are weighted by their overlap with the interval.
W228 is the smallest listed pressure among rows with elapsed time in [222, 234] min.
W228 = 86.53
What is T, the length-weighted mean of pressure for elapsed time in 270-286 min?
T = 71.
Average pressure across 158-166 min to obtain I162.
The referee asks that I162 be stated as 90.6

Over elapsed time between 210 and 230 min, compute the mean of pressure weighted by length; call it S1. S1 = 89.1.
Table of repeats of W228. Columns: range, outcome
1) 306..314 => 86.66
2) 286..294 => 65.07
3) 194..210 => 89.1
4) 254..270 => 82.73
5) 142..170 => 89.56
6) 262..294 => 61.57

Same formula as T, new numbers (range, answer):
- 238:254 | 87.4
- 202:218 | 90.1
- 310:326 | 91.2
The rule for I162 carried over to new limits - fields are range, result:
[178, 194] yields 92.1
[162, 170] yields 91.5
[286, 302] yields 68.6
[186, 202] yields 90.1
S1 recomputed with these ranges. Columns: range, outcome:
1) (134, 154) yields 90.8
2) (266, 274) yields 75.7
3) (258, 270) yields 86.2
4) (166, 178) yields 100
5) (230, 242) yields 87.6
